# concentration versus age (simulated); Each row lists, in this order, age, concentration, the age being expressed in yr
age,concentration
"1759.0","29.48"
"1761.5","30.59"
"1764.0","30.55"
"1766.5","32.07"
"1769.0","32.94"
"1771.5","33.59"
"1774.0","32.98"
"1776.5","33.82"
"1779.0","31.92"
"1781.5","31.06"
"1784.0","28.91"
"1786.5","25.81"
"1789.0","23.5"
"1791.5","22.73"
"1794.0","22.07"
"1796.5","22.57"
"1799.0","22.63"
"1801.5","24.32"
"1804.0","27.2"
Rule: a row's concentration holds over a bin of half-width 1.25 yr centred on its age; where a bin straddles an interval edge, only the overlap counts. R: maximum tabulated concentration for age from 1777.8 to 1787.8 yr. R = 31.92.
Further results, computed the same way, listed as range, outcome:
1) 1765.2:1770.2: 32.94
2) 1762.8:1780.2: 33.82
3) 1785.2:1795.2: 25.81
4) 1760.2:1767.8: 32.07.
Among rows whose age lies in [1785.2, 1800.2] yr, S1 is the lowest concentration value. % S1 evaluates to 22.07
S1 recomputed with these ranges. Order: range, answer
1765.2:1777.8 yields 32.07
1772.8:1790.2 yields 23.5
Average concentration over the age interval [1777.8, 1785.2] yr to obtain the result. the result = 30.6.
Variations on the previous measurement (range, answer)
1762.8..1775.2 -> 32.4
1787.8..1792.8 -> 23.1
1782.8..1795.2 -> 24.6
